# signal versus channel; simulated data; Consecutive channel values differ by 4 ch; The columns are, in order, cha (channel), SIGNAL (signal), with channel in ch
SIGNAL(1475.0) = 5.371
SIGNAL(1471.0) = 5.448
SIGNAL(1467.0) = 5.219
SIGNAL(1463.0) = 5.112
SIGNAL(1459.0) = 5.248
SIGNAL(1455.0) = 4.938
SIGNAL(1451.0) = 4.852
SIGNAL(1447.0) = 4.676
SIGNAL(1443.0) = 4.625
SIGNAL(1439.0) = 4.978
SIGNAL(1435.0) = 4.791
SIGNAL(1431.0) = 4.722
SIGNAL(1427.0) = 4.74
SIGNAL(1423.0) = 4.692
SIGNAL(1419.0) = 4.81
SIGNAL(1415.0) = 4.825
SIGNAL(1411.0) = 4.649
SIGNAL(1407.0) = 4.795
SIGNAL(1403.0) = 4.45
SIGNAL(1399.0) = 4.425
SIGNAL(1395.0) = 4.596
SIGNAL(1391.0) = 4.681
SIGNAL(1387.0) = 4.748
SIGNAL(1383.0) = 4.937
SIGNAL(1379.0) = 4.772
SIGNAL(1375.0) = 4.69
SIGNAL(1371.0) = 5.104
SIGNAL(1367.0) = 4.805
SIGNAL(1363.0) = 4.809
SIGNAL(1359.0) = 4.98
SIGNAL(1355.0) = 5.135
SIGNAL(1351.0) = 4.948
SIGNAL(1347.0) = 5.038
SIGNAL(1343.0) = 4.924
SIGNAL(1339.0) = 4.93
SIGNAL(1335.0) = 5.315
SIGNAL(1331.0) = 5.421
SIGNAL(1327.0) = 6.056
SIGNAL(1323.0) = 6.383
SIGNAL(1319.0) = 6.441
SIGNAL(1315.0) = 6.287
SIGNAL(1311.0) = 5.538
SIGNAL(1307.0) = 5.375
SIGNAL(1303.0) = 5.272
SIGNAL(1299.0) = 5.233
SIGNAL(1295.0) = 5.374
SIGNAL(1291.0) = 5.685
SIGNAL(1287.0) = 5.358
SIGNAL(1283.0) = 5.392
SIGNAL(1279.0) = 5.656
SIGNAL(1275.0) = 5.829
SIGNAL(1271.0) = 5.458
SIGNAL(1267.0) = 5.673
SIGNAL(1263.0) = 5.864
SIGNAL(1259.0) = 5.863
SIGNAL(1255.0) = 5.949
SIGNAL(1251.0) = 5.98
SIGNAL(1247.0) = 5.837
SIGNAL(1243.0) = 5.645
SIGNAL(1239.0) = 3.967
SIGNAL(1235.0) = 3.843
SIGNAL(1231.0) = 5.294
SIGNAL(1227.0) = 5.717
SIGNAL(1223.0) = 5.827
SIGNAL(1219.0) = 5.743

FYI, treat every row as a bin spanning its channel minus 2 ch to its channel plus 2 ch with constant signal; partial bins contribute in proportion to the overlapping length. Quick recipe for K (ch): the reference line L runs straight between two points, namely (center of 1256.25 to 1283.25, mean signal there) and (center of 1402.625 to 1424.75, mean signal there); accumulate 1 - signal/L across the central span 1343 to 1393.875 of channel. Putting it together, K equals 1.5 ch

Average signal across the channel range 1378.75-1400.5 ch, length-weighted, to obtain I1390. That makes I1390 4.69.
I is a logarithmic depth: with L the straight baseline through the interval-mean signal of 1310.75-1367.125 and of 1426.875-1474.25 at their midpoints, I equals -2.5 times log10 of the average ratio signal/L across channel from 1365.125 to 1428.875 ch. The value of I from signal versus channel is 0.098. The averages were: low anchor 5.42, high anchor 4.97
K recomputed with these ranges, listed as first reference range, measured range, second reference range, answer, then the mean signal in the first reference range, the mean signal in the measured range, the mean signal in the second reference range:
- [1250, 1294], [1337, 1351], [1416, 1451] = 0.8 ch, 5.69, 4.96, 4.76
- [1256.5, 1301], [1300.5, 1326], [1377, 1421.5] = -2.6 ch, 5.58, 5.88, 4.7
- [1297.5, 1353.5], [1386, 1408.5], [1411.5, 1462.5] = 2.1 ch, 5.51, 4.61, 4.83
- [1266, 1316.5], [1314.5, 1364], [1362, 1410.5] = -2.7 ch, 5.54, 5.42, 4.73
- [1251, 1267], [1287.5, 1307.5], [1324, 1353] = 0.7 ch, 5.88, 5.39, 5.27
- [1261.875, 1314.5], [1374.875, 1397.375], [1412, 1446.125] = 1.2 ch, 5.53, 4.74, 4.77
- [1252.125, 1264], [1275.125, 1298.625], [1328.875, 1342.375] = 0.6 ch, 5.9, 5.5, 5.2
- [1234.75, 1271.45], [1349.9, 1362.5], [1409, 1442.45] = 0.1 ch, 5.48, 5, 4.77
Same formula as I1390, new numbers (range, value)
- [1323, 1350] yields 5.35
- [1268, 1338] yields 5.64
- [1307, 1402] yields 5.17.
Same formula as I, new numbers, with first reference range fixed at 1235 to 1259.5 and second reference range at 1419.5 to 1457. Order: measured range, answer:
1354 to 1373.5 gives 0.01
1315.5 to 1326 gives -0.23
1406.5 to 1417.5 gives 0.02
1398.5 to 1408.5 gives 0.07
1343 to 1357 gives 0.01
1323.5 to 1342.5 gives -0.07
